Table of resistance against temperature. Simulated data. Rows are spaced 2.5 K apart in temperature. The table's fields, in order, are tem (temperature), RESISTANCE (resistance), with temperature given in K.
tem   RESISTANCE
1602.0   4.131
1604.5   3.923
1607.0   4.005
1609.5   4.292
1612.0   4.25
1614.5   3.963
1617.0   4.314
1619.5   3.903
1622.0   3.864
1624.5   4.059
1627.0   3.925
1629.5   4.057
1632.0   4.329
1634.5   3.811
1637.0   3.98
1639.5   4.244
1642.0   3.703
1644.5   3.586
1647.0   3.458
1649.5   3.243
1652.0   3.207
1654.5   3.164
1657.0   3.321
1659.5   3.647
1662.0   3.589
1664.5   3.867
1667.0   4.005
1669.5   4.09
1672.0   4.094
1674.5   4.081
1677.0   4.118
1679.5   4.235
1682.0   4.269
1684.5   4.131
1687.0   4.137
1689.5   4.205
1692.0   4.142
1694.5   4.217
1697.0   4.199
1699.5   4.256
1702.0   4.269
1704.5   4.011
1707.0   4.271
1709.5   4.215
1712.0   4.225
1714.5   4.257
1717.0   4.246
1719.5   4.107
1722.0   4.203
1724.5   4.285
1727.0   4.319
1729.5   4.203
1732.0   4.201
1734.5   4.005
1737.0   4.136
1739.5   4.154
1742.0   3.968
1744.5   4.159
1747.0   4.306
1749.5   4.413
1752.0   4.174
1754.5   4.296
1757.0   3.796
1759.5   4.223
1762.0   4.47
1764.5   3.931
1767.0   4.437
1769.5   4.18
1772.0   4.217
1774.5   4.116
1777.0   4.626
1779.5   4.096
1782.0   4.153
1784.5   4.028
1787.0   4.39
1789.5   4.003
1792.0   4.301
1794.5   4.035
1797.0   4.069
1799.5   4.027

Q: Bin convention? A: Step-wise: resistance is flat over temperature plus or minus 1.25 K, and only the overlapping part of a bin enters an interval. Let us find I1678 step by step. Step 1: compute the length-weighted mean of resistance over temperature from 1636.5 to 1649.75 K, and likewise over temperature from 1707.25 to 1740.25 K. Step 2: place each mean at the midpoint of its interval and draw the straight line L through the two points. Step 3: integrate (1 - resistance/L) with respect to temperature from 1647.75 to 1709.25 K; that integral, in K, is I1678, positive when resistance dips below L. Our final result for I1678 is -0.2 K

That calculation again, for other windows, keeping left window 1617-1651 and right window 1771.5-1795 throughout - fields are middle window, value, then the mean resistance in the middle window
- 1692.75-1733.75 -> -1.7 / 4.21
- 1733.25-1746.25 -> 0.0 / 4.09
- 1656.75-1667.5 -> 0.6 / 3.7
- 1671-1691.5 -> -0.9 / 4.16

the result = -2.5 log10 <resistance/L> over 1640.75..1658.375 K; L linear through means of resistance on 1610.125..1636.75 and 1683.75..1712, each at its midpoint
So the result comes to 0.208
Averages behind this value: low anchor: 4.05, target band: 3.39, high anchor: 4.19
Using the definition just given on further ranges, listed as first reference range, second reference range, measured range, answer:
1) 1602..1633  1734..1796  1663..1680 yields 0.02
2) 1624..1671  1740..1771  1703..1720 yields -0.05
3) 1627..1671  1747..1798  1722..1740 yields -0.04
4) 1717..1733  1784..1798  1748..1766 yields 0.00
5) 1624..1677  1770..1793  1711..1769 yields -0.03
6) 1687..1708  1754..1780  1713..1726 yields -0.01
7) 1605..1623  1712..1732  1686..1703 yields 0.00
